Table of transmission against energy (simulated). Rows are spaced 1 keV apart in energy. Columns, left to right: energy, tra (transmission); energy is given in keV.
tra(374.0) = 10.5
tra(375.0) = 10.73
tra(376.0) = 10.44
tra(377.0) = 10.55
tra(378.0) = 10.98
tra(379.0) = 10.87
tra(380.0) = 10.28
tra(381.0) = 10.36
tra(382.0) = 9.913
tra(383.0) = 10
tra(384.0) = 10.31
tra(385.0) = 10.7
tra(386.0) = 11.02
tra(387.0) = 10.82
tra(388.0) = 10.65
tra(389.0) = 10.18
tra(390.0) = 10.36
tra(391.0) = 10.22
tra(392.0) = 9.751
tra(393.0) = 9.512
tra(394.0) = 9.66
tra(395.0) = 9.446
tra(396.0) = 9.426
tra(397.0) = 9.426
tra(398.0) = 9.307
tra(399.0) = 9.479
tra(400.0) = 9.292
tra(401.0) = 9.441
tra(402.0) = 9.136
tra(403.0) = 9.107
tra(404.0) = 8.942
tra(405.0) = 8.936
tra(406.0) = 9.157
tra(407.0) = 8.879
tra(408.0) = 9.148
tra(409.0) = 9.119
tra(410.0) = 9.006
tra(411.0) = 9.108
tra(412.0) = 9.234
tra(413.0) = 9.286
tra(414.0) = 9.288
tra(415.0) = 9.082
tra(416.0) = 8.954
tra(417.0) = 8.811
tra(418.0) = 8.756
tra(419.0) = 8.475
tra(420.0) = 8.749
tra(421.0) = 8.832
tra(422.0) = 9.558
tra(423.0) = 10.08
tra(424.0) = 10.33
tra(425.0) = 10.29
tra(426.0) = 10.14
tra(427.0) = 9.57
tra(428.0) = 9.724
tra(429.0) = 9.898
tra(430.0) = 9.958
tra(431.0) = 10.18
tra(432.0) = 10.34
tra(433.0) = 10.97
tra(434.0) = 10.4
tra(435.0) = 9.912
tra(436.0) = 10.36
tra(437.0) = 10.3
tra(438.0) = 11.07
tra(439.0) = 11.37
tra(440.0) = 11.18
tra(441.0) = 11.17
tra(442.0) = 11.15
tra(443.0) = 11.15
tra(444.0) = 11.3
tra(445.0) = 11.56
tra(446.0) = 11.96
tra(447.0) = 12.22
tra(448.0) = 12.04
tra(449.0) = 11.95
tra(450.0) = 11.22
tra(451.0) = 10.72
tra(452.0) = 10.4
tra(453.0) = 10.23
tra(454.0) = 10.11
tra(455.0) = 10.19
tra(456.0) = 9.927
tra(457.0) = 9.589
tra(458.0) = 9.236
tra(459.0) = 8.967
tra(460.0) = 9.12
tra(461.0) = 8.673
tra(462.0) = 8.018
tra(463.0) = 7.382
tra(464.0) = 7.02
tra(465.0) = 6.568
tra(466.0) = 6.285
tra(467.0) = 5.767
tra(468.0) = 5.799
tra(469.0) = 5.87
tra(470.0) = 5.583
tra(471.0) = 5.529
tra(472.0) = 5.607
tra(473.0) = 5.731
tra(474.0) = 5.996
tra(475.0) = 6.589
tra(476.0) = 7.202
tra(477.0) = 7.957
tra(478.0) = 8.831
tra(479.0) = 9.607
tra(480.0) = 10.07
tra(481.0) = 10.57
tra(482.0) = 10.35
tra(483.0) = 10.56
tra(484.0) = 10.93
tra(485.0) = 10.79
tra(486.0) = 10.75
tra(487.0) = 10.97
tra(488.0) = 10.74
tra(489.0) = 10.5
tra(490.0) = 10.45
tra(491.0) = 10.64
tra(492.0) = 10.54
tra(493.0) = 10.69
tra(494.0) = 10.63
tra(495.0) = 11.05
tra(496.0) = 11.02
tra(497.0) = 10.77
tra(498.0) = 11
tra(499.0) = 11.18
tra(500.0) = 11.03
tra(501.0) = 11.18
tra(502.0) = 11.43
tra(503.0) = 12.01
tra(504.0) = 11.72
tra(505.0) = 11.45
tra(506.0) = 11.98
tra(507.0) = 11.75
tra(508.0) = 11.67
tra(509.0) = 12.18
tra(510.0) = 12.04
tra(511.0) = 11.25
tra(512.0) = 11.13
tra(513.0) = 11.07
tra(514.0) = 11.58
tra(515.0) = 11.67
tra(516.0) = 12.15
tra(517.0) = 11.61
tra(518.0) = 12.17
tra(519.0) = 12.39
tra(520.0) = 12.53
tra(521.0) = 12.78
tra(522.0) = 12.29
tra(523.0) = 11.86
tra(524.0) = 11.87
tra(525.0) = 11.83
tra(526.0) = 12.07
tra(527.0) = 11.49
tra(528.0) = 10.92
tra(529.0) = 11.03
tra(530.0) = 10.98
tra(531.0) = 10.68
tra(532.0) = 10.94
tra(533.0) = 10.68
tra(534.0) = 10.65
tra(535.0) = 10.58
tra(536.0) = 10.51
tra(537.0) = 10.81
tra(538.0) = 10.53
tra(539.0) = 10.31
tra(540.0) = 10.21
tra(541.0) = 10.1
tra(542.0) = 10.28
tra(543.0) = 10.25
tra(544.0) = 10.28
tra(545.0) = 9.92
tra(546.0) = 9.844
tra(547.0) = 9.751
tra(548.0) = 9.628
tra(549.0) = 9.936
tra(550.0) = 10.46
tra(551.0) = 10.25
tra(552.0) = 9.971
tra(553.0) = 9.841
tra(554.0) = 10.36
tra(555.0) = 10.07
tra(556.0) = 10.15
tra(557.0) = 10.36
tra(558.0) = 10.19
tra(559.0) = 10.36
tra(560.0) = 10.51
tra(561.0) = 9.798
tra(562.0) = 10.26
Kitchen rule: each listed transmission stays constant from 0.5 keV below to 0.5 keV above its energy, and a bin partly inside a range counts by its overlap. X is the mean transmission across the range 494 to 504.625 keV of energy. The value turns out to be 11.2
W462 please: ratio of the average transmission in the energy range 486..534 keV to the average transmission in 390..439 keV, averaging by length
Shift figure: 1.19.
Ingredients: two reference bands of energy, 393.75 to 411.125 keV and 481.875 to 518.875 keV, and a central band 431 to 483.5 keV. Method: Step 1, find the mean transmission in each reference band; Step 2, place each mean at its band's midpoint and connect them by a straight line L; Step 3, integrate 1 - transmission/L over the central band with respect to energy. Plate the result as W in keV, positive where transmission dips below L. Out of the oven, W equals 5.20 keV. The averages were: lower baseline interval 9.22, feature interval 9.27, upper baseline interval 11.2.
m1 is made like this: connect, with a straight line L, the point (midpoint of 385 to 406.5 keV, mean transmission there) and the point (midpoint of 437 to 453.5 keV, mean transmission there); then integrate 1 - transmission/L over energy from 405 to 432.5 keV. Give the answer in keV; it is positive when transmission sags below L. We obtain 2.73 keV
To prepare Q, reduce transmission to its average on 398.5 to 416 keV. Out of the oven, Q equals 9.15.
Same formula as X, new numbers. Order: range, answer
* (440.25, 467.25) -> 9.83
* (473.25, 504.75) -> 10.2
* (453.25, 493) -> 8.63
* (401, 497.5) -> 9.5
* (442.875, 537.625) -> 10.3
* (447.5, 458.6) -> 10.5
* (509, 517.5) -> 11.6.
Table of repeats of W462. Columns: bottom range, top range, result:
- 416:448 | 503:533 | 1.13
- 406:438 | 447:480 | 0.87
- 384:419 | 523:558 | 1.11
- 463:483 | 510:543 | 1.55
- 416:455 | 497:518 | 1.11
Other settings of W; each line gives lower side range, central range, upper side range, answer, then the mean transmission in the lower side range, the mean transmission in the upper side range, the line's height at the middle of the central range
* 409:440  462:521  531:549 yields 1.1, 9.75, 10.3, 10.1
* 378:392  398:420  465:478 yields 0.5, 10.4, 6.28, 9.28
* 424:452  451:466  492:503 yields 2.7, 10.8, 11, 10.9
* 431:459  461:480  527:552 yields 6.8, 10.8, 10.4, 10.7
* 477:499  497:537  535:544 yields -4.1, 10.5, 10.4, 10.4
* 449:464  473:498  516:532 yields 1.6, 9.55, 11.8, 10.5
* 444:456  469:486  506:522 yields 4.8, 11.1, 11.9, 11.4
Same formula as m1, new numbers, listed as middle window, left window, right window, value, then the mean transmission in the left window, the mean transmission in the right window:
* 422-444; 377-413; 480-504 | -0.6 keV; 9.75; 10.9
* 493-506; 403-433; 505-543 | -0.4 keV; 9.4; 11.4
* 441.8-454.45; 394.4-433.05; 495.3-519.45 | -1.3 keV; 9.39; 11.6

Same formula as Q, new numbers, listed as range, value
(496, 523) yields 11.7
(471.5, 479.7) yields 7.26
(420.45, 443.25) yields 10.3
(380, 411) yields 9.69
